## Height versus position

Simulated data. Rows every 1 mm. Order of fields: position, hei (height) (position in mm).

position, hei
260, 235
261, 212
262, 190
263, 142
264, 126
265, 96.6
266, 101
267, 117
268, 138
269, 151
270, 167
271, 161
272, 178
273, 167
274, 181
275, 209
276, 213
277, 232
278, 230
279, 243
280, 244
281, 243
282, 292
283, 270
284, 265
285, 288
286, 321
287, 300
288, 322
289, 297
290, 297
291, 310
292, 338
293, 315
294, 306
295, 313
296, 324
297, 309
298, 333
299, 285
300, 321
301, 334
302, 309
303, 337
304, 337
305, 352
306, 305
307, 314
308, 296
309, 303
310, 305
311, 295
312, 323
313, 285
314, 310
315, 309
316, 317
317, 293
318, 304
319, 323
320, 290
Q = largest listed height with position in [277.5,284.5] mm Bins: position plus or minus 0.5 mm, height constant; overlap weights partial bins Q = 292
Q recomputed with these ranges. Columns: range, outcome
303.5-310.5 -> 352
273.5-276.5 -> 213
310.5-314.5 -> 323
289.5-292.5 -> 338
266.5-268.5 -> 138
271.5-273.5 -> 178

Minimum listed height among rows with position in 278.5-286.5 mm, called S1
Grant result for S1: 243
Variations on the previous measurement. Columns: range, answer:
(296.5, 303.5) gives 285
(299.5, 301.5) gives 321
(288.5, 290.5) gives 297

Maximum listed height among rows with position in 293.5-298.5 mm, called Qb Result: 333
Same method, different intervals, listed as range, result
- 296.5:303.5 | 337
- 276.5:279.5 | 243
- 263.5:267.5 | 126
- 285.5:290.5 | 322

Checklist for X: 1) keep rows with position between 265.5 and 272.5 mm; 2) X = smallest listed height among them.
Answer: 101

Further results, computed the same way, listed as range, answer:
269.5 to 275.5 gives 161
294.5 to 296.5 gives 313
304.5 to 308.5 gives 296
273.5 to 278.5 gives 181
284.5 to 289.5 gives 288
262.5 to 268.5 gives 96.6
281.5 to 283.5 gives 270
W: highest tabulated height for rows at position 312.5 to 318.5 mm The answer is 317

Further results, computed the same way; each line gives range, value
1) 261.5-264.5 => 190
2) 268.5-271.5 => 167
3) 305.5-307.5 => 314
